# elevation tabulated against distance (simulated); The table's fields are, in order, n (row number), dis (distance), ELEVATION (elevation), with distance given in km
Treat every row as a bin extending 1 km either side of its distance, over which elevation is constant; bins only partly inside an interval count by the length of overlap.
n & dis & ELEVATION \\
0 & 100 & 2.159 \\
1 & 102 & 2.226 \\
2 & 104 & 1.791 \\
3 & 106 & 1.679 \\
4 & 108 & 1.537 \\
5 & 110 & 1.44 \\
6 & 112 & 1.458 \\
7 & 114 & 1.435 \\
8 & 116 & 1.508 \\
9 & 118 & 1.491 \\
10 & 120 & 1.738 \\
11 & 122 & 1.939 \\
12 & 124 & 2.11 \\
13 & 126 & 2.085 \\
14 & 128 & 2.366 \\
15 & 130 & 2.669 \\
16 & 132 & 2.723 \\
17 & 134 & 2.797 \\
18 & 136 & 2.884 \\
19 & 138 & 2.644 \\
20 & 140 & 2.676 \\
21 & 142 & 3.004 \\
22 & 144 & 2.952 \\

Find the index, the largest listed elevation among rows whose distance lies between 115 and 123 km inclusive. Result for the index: 1.939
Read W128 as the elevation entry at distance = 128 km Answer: 2.366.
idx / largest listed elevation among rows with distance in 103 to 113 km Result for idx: 1.791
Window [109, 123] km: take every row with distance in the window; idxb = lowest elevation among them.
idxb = 1.435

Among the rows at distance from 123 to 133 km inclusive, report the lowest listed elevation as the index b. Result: 2.085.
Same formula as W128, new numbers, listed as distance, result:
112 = 1.458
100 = 2.159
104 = 1.791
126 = 2.085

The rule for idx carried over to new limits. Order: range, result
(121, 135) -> 2.797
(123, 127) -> 2.11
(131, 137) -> 2.884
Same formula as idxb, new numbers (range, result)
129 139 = 2.644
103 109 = 1.537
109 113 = 1.44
